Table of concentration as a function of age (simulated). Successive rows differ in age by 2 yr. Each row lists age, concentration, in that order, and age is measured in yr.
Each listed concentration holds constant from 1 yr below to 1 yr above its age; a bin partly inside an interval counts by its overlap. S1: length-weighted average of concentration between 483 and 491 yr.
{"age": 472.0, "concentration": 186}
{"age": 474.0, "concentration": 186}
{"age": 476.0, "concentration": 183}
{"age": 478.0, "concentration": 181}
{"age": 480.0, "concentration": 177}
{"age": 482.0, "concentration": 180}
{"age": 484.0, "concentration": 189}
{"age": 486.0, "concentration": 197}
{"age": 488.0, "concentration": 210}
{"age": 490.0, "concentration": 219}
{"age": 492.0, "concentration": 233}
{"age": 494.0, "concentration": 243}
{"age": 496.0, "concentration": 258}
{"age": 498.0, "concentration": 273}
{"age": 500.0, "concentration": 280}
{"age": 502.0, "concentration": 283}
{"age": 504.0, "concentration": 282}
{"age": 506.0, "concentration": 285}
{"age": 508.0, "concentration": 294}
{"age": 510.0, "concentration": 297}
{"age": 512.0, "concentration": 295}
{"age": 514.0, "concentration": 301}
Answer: 204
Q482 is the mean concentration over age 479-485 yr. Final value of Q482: 182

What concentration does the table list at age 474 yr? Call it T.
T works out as 186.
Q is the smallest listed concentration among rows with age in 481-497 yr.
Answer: 180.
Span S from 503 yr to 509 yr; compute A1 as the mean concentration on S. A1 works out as 287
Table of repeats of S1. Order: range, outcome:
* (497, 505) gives 280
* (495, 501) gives 270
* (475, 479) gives 182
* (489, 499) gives 245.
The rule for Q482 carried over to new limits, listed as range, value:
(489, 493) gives 226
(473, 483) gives 181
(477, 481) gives 179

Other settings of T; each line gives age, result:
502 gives 283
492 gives 233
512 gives 295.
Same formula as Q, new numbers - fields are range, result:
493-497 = 243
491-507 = 233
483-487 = 189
